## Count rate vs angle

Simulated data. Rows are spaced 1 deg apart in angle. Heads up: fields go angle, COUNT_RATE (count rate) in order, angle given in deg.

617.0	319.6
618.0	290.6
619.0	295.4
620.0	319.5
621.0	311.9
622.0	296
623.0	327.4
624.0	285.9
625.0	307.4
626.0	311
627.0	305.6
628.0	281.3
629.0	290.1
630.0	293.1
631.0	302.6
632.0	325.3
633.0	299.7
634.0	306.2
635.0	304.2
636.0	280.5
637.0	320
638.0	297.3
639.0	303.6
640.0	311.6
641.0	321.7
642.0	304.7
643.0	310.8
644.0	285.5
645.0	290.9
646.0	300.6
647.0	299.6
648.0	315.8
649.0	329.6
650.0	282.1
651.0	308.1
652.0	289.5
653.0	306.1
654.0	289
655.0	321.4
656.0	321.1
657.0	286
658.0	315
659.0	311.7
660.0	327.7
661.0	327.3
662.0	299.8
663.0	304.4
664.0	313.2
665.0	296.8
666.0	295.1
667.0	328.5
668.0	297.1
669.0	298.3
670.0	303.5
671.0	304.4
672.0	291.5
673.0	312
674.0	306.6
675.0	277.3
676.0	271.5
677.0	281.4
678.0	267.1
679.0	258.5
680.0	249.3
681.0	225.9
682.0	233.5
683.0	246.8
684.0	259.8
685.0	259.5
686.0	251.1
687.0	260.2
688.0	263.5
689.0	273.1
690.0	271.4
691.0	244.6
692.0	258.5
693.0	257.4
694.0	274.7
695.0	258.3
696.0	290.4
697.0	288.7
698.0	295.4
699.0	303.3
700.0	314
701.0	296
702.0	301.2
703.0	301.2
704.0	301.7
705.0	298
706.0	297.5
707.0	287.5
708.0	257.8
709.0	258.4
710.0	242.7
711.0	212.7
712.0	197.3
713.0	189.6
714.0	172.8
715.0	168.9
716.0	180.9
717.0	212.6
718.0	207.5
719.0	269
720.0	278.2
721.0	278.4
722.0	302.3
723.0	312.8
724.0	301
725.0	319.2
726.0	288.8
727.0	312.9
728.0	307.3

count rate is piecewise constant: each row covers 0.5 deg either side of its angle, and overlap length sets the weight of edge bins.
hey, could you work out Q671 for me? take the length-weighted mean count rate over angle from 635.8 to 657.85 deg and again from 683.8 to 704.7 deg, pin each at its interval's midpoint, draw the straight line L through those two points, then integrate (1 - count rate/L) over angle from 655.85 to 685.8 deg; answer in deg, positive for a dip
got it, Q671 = 0.3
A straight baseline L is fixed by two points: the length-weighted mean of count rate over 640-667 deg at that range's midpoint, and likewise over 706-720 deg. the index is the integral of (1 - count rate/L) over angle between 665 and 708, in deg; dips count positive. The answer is -3.29 deg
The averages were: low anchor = 306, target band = 280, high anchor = 225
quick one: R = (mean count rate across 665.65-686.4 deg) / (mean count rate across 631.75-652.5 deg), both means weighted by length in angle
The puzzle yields 0.9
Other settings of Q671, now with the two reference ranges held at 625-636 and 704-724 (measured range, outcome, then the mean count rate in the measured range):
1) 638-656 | -0.88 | 304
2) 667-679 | -0.82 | 292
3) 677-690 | 0.52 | 256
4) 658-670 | -1.29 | 309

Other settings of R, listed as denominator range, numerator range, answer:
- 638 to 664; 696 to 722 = 0.84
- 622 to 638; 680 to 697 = 0.86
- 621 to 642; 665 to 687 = 0.91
